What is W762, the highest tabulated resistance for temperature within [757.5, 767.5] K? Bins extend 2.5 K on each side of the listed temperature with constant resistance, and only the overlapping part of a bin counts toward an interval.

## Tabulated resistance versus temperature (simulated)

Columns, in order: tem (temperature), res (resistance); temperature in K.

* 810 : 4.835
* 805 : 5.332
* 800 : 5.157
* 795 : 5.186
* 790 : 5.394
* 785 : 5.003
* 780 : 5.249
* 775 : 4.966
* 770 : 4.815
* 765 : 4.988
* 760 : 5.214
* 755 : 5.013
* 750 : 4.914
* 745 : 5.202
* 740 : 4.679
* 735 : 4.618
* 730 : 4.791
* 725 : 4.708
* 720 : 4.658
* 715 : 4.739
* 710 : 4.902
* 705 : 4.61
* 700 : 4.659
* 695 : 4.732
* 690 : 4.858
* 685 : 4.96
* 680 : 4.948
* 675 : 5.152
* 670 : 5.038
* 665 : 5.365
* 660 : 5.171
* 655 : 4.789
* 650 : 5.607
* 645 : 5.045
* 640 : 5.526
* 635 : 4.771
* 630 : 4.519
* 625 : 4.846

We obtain 5.214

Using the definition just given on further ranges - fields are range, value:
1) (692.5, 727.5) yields 4.902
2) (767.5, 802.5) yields 5.394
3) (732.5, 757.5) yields 5.202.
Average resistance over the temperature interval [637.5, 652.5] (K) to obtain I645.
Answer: 5.39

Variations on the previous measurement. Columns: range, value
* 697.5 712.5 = 4.72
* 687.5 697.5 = 4.79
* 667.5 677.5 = 5.1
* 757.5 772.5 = 5.01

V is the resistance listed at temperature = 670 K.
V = 5.038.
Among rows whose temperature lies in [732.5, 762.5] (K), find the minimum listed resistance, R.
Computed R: 4.618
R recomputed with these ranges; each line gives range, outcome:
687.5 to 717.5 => 4.61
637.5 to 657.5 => 4.789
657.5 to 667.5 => 5.171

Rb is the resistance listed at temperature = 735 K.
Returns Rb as 4.618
